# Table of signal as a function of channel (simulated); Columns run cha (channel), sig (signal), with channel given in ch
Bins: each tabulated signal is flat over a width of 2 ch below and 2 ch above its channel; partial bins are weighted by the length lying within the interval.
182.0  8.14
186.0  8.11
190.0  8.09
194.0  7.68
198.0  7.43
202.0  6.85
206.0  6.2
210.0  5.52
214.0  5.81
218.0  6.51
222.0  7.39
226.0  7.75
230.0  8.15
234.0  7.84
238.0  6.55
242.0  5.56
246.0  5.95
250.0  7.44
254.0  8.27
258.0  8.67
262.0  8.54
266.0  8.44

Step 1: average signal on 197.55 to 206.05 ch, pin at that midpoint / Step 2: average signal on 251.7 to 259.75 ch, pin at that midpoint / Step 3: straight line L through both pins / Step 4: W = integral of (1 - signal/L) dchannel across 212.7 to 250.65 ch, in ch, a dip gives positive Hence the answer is 4.01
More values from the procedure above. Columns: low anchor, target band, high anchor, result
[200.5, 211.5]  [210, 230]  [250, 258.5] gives -0.2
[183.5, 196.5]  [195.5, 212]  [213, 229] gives 2.2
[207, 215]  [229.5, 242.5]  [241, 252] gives -1.9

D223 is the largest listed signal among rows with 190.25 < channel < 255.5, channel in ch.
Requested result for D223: 8.27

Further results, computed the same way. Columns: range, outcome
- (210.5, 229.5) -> 7.75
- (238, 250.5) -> 7.44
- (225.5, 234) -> 8.15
